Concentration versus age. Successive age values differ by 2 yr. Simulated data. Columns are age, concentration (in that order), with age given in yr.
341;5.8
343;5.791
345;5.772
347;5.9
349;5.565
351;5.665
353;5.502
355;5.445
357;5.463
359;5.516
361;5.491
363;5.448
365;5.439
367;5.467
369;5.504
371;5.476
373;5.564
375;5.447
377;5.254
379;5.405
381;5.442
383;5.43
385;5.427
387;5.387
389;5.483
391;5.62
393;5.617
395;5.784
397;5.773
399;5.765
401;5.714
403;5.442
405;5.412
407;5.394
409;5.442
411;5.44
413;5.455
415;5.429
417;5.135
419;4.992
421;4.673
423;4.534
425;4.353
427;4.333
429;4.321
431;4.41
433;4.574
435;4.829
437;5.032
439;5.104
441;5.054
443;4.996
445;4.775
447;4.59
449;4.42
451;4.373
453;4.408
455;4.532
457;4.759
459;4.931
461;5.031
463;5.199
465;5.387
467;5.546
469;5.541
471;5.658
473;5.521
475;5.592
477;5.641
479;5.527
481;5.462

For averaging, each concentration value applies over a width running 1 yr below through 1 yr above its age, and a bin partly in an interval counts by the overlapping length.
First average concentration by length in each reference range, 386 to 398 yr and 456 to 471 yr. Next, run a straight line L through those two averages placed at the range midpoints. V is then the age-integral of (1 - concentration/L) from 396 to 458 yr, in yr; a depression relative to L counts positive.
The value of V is 5.5 yr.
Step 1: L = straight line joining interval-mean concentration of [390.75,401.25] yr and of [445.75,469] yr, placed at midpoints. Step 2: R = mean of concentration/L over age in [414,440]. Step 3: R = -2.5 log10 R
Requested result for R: 0.117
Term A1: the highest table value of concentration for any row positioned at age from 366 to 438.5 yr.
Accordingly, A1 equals 5.784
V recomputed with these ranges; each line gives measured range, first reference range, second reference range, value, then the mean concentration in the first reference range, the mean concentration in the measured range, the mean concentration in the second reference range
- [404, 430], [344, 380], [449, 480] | 1.61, 5.52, 4.99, 5.15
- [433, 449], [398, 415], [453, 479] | 1.49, 5.5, 4.86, 5.25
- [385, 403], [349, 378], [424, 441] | -1.80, 5.48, 5.62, 4.65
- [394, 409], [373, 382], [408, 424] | -1.03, 5.41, 5.6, 5.14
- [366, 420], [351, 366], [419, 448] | -3.72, 5.48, 5.47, 4.69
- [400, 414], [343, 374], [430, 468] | -0.81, 5.56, 5.47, 4.84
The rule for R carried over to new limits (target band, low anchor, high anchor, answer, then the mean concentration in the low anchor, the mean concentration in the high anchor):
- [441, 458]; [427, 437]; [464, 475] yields 0.08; 4.56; 5.54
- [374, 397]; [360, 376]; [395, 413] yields 0.00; 5.48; 5.56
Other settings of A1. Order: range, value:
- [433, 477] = 5.658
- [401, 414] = 5.714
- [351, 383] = 5.665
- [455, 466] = 5.387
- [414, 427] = 5.429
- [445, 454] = 4.775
